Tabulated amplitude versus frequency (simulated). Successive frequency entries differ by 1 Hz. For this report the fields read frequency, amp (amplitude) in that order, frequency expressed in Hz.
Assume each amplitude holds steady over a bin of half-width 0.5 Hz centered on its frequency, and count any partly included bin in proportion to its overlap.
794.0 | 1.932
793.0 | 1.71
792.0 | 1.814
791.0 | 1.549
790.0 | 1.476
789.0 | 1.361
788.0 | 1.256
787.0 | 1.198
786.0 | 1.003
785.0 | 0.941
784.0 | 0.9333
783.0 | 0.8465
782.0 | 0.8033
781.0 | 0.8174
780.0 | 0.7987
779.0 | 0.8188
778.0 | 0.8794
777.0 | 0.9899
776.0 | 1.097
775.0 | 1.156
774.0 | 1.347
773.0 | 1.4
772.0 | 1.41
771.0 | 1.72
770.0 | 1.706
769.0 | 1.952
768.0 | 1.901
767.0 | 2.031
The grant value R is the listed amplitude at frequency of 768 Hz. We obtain 1.901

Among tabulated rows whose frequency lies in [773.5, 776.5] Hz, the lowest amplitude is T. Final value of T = 1.097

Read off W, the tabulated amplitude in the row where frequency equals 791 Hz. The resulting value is 1.549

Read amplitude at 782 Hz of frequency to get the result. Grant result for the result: 0.8033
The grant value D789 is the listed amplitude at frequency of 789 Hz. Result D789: 1.361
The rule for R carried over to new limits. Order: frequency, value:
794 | 1.932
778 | 0.8794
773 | 1.4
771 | 1.72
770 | 1.706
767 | 2.031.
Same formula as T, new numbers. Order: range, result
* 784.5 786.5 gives 0.941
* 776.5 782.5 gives 0.7987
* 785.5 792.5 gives 1.003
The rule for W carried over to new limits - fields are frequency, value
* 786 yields 1.003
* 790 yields 1.476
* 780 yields 0.7987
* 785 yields 0.941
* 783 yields 0.8465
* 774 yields 1.347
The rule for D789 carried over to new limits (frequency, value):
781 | 0.8174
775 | 1.156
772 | 1.41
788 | 1.256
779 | 0.8188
